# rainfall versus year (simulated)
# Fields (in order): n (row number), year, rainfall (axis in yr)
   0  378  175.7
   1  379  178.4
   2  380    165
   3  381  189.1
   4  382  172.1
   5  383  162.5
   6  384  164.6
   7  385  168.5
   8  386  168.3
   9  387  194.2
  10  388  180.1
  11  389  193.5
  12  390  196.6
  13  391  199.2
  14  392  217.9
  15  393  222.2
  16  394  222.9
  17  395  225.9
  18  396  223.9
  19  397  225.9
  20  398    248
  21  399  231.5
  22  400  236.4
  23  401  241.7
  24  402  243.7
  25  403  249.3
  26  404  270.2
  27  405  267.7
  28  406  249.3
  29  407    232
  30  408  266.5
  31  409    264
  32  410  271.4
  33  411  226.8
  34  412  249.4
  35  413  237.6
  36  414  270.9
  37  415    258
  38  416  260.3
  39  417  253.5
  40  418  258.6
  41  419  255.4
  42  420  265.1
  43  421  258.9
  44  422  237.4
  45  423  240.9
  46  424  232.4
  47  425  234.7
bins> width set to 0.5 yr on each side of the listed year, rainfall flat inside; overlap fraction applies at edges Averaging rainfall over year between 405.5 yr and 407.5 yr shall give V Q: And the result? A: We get 241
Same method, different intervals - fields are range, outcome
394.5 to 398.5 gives 231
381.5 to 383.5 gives 167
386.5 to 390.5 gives 191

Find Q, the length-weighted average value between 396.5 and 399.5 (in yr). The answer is 235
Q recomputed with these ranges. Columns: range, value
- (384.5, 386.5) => 168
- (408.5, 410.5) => 268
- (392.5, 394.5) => 223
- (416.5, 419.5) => 256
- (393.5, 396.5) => 224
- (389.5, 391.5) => 198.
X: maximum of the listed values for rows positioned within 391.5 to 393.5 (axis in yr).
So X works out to 222.2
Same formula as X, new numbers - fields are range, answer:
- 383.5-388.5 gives 194.2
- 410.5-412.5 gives 249.4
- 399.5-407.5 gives 270.2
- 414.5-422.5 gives 265.1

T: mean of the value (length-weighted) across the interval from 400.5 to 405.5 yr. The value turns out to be 255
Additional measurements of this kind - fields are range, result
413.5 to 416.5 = 263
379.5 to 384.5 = 171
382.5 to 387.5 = 172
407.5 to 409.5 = 265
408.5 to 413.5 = 250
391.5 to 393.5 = 220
